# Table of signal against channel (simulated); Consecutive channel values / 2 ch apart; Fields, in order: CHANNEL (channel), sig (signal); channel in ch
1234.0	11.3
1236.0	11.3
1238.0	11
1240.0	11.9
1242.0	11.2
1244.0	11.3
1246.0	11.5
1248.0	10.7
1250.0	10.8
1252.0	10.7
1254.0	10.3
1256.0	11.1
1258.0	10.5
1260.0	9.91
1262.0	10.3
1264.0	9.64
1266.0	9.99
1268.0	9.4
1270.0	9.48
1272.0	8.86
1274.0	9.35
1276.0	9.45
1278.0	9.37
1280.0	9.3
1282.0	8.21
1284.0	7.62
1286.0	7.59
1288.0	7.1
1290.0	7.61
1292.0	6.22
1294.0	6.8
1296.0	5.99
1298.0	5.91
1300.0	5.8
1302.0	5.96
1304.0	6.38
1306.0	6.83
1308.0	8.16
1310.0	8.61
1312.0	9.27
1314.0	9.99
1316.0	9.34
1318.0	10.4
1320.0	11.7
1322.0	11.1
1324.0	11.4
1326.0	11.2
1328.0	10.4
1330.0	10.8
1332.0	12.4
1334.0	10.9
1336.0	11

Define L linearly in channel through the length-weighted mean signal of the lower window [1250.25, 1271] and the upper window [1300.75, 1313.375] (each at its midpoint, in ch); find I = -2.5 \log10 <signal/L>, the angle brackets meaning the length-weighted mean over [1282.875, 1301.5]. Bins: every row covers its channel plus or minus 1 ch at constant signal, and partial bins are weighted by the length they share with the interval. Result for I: 0.24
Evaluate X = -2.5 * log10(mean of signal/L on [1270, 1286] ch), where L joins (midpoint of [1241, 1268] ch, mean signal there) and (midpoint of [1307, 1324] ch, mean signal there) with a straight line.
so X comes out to 0.168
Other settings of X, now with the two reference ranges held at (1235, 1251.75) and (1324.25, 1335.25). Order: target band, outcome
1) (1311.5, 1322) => 0.09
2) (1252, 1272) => 0.12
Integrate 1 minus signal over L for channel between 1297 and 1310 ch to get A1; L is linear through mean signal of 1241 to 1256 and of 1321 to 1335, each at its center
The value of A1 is 5.2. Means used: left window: 10.9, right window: 11.2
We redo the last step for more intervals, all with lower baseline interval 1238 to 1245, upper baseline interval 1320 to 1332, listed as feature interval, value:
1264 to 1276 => 2.0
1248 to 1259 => 0.7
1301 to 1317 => 4.5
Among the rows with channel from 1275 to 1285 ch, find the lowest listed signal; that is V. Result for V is 7.62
